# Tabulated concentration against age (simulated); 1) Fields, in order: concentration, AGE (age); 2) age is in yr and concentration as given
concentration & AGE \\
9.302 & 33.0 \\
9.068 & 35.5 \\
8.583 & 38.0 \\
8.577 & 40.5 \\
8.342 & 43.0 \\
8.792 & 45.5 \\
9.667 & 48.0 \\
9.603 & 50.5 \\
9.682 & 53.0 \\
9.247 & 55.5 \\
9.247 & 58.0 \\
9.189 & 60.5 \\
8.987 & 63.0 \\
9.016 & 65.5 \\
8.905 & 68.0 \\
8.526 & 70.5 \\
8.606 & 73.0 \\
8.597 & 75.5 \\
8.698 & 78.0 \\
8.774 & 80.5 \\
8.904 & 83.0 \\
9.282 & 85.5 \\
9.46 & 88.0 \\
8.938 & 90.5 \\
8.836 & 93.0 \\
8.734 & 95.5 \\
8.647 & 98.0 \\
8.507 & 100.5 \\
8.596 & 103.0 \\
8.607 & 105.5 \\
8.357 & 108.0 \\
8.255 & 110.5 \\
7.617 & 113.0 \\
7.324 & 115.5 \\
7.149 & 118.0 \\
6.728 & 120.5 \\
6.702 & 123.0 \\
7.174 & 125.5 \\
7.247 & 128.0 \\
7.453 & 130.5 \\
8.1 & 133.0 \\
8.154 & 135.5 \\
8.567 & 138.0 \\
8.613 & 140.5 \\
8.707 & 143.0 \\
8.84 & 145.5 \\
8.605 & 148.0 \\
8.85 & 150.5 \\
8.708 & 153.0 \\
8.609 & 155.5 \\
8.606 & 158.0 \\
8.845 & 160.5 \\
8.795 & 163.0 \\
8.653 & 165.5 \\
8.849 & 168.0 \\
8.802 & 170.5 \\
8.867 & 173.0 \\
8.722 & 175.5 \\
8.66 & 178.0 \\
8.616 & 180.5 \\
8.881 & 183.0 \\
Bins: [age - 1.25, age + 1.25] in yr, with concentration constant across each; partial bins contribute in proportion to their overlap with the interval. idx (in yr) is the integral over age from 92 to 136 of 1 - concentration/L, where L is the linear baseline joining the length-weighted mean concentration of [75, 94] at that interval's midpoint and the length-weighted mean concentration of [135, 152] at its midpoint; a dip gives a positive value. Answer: 4.6 yr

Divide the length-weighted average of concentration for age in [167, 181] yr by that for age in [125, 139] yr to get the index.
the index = 1.12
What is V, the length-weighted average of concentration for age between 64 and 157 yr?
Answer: 8.36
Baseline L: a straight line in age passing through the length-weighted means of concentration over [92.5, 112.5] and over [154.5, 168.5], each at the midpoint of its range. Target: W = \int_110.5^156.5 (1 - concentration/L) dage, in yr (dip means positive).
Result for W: 3.6 yr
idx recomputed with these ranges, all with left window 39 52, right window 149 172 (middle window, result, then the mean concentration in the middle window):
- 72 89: 0.05 yr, 8.9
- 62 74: 0.19 yr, 8.81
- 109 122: 2.10 yr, 7.42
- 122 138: 2.26 yr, 7.57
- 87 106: 0.21 yr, 8.79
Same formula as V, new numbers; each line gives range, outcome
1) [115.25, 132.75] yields 7.16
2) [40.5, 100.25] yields 8.97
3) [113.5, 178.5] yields 8.23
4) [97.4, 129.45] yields 7.74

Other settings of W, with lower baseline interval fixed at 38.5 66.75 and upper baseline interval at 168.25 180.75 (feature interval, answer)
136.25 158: 0.4 yr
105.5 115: 0.9 yr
